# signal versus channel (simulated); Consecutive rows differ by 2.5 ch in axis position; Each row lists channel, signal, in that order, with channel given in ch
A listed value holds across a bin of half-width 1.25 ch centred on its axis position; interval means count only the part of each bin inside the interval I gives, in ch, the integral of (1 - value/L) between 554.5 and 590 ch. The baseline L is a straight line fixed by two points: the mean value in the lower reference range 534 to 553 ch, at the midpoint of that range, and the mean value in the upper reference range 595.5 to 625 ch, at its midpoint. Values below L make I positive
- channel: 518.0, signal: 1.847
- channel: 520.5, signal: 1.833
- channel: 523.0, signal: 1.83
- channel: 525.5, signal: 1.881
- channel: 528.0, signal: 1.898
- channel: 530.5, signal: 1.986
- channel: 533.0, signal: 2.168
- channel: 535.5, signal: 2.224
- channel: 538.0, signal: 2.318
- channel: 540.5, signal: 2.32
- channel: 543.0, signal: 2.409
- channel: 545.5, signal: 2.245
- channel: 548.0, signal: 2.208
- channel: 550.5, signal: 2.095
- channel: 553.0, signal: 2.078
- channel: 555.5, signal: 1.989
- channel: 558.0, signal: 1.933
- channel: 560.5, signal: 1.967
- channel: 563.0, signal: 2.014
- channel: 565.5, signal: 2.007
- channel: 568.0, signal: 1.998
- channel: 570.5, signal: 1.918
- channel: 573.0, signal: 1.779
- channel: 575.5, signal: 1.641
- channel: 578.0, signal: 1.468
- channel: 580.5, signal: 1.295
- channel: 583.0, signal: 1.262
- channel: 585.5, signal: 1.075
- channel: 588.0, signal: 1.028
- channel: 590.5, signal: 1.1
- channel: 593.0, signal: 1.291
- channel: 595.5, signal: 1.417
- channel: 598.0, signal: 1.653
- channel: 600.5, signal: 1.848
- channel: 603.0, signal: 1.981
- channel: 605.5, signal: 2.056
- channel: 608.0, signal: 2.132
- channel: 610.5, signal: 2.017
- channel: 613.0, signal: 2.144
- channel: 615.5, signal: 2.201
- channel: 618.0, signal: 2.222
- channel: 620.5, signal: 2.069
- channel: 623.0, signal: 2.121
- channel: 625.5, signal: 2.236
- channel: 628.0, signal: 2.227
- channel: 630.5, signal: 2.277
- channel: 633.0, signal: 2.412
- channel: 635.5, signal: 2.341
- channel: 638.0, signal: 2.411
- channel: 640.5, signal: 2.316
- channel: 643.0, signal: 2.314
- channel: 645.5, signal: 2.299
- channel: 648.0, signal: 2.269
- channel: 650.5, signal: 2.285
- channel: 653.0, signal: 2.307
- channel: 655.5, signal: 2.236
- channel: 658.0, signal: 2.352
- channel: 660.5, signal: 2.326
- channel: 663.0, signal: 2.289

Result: 8.2 ch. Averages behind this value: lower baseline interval 2.25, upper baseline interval 2.02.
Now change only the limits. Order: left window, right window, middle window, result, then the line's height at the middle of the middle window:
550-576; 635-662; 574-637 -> 9.47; 2.13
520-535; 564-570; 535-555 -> -2.63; 1.97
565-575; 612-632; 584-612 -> 6.29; 2.06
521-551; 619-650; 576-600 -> 9.67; 2.2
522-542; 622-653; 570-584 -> 4.04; 2.17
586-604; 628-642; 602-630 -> -3.34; 1.92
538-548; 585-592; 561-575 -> -2.57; 1.63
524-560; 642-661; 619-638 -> 0.08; 2.26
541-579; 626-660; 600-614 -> 0.87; 2.17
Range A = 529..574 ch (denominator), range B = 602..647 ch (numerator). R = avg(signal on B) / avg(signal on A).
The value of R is 1.1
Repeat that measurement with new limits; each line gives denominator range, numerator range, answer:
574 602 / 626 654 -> 1.68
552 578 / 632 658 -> 1.22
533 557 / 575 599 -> 0.59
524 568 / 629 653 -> 1.11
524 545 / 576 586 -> 0.61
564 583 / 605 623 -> 1.25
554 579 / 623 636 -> 1.21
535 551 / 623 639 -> 1.01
